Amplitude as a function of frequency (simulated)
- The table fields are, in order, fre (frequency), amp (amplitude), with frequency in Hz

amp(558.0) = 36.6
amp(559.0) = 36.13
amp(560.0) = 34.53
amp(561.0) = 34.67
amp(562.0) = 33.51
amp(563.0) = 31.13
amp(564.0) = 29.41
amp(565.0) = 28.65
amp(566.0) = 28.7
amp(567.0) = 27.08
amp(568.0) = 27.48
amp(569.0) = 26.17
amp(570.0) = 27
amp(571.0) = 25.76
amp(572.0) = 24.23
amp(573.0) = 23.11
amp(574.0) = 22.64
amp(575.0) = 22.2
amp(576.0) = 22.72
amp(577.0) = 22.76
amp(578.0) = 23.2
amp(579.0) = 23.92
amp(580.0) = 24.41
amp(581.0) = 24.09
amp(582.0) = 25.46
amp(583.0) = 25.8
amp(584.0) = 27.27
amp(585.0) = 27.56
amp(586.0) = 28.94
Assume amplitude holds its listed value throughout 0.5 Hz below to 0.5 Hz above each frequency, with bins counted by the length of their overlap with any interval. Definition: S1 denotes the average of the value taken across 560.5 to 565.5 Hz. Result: 31.5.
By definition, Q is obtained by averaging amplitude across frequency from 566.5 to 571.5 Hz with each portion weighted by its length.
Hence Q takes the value 26.7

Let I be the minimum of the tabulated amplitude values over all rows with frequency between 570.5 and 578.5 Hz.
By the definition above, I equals 22.2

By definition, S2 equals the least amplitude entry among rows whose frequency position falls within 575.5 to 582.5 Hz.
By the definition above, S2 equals 22.72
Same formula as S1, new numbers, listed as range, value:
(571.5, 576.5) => 23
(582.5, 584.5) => 26.5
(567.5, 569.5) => 26.8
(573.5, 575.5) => 22.4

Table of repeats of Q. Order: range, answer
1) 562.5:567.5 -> 29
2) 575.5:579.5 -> 23.2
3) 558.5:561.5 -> 35.1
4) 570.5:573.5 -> 24.4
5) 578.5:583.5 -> 24.7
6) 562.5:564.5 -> 30.3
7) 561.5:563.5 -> 32.3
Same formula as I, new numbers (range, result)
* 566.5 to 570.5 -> 26.17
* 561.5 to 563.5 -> 31.13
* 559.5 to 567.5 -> 27.08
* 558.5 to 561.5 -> 34.53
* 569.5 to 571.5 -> 25.76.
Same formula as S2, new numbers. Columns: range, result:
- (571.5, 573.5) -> 23.11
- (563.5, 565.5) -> 28.65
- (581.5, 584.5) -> 25.46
